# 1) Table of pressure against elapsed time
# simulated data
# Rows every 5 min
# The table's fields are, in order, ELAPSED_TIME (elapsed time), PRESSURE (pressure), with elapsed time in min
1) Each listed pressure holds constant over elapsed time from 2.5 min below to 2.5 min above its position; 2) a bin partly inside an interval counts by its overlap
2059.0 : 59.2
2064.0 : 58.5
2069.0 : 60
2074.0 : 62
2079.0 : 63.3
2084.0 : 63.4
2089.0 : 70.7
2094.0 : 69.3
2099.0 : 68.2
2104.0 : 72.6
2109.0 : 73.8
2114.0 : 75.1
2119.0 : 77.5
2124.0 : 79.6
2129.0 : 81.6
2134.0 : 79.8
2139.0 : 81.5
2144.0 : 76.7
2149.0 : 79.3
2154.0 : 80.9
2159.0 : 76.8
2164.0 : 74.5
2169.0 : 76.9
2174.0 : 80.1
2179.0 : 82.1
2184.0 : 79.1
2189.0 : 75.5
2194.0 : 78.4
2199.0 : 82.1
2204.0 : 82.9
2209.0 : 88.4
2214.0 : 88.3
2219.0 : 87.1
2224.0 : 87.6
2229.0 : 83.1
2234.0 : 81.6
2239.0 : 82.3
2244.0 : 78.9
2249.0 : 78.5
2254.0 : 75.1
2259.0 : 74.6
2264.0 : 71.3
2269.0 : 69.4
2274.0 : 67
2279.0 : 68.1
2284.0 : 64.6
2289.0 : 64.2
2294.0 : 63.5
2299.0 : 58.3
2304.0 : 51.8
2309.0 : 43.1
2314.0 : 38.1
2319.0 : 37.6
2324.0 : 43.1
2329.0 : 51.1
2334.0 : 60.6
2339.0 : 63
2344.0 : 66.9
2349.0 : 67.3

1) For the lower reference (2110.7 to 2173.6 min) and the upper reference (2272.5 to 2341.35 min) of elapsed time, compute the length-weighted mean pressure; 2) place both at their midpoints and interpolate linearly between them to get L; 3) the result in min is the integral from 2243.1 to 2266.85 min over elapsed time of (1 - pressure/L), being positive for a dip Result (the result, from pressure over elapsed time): -4.9 min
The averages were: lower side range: 78.4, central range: 75.4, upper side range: 55.1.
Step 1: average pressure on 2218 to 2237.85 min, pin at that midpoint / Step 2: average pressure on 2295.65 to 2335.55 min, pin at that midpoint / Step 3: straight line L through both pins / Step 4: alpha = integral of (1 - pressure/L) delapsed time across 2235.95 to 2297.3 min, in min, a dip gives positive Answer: -2.8 min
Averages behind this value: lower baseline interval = 84.5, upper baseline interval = 48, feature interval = 71.4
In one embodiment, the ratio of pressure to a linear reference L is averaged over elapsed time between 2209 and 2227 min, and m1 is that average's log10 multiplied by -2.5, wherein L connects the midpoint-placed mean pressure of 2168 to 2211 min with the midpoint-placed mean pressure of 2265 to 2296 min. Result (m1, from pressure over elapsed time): -0.152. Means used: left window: 80.6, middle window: 87.6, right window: 66.4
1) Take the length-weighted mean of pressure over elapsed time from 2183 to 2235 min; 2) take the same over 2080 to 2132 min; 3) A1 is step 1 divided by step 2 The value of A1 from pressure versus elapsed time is 1.14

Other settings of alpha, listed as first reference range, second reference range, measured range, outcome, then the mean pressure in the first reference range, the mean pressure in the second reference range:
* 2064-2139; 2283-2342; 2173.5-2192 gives -4.3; 71.1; 53.1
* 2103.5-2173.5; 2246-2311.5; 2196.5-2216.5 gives -3.8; 77.8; 65.4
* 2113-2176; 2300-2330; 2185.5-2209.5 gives -4.6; 78.6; 44.5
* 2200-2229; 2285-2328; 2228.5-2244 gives -0.8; 86.3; 50.5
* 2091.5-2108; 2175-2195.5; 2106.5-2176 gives -3.4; 70.4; 78.9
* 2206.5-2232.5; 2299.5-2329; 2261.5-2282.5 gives -1.8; 86.7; 44.5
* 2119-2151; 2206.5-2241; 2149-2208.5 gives 2.3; 79.6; 85.5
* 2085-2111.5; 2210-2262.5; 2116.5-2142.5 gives -2.4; 70.5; 81.7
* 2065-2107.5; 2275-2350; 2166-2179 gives -3.5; 66.1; 56.1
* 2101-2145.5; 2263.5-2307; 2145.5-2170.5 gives -1.1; 77.5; 63.7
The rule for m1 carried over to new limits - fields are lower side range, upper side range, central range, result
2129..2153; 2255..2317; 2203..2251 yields -0.22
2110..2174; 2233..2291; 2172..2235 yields -0.10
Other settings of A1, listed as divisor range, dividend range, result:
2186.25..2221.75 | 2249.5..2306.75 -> 0.80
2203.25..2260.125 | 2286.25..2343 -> 0.64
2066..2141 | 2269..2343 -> 0.78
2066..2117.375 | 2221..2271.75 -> 1.15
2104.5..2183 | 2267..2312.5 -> 0.77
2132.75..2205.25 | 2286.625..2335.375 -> 0.64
